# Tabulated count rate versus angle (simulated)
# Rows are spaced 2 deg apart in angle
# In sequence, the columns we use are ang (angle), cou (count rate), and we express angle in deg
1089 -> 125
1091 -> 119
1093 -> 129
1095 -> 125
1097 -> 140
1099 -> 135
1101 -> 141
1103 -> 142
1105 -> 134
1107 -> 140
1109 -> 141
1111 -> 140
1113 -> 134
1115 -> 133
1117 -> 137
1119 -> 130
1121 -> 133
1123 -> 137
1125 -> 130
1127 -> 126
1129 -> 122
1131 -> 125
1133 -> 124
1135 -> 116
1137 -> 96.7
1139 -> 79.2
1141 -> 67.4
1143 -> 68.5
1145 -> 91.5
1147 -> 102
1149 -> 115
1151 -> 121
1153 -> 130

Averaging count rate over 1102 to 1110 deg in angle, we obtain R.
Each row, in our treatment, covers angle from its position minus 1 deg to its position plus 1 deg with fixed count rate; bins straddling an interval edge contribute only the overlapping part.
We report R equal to 139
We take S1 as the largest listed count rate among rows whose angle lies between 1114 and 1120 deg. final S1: 137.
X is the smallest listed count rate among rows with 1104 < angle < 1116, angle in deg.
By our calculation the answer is 133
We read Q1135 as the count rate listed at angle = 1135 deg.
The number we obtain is 116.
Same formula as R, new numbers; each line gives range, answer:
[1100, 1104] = 142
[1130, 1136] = 122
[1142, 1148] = 87.3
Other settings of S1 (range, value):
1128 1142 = 125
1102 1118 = 142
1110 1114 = 140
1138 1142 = 79.2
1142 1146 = 91.5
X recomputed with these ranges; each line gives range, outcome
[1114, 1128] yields 126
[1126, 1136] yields 116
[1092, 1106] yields 125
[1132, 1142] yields 67.4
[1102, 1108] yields 134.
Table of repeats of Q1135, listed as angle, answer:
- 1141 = 67.4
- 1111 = 140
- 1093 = 129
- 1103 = 142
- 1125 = 130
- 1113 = 134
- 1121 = 133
